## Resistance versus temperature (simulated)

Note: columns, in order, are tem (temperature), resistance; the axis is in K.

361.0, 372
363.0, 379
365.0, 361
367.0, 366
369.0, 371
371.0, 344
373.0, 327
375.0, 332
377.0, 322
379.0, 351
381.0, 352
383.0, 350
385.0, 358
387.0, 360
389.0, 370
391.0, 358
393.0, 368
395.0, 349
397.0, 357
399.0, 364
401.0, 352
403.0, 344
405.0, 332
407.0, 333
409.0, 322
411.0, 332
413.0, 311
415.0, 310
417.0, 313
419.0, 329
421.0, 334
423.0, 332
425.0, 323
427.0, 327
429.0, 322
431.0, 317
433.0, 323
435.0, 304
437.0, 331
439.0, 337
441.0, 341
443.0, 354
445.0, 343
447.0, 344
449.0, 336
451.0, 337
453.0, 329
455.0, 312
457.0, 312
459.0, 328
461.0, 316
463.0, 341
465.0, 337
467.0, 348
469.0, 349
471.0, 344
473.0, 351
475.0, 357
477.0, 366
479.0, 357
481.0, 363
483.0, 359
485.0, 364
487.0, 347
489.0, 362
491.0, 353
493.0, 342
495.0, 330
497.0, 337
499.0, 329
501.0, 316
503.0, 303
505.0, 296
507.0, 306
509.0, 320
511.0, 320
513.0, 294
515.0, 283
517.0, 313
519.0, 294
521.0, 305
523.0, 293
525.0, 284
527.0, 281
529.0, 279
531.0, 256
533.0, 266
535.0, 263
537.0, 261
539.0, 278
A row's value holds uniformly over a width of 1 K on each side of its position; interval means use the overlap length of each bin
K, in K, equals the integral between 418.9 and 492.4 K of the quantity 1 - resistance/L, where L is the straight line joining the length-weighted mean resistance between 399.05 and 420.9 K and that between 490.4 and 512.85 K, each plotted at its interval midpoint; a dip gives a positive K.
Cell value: -3.0 K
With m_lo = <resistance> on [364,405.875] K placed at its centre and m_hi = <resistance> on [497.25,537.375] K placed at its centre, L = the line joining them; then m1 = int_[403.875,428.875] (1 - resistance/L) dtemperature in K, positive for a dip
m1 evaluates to 1.0 K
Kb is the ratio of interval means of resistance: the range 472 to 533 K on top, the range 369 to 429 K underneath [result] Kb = 0.9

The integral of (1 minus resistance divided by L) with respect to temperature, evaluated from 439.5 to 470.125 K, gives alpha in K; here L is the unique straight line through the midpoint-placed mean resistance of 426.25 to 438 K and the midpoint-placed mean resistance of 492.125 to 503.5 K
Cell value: -1.2 K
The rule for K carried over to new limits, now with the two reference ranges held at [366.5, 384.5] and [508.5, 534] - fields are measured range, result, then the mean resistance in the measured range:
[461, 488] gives -3.7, 351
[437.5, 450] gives -0.9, 342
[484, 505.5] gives -2.5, 335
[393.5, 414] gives -0.3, 340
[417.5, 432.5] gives 0.1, 326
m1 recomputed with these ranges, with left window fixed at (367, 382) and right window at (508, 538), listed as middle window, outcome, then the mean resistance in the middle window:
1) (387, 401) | -1.0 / 360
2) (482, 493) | -2.0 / 356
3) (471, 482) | -1.9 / 357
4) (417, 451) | -1.0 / 331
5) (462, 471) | -1.0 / 344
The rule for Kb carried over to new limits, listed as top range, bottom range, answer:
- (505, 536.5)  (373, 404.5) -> 0.83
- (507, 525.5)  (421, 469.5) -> 0.91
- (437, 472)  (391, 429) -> 1.00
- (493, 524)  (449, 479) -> 0.92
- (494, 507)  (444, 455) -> 0.95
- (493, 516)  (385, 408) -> 0.89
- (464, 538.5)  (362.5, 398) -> 0.90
